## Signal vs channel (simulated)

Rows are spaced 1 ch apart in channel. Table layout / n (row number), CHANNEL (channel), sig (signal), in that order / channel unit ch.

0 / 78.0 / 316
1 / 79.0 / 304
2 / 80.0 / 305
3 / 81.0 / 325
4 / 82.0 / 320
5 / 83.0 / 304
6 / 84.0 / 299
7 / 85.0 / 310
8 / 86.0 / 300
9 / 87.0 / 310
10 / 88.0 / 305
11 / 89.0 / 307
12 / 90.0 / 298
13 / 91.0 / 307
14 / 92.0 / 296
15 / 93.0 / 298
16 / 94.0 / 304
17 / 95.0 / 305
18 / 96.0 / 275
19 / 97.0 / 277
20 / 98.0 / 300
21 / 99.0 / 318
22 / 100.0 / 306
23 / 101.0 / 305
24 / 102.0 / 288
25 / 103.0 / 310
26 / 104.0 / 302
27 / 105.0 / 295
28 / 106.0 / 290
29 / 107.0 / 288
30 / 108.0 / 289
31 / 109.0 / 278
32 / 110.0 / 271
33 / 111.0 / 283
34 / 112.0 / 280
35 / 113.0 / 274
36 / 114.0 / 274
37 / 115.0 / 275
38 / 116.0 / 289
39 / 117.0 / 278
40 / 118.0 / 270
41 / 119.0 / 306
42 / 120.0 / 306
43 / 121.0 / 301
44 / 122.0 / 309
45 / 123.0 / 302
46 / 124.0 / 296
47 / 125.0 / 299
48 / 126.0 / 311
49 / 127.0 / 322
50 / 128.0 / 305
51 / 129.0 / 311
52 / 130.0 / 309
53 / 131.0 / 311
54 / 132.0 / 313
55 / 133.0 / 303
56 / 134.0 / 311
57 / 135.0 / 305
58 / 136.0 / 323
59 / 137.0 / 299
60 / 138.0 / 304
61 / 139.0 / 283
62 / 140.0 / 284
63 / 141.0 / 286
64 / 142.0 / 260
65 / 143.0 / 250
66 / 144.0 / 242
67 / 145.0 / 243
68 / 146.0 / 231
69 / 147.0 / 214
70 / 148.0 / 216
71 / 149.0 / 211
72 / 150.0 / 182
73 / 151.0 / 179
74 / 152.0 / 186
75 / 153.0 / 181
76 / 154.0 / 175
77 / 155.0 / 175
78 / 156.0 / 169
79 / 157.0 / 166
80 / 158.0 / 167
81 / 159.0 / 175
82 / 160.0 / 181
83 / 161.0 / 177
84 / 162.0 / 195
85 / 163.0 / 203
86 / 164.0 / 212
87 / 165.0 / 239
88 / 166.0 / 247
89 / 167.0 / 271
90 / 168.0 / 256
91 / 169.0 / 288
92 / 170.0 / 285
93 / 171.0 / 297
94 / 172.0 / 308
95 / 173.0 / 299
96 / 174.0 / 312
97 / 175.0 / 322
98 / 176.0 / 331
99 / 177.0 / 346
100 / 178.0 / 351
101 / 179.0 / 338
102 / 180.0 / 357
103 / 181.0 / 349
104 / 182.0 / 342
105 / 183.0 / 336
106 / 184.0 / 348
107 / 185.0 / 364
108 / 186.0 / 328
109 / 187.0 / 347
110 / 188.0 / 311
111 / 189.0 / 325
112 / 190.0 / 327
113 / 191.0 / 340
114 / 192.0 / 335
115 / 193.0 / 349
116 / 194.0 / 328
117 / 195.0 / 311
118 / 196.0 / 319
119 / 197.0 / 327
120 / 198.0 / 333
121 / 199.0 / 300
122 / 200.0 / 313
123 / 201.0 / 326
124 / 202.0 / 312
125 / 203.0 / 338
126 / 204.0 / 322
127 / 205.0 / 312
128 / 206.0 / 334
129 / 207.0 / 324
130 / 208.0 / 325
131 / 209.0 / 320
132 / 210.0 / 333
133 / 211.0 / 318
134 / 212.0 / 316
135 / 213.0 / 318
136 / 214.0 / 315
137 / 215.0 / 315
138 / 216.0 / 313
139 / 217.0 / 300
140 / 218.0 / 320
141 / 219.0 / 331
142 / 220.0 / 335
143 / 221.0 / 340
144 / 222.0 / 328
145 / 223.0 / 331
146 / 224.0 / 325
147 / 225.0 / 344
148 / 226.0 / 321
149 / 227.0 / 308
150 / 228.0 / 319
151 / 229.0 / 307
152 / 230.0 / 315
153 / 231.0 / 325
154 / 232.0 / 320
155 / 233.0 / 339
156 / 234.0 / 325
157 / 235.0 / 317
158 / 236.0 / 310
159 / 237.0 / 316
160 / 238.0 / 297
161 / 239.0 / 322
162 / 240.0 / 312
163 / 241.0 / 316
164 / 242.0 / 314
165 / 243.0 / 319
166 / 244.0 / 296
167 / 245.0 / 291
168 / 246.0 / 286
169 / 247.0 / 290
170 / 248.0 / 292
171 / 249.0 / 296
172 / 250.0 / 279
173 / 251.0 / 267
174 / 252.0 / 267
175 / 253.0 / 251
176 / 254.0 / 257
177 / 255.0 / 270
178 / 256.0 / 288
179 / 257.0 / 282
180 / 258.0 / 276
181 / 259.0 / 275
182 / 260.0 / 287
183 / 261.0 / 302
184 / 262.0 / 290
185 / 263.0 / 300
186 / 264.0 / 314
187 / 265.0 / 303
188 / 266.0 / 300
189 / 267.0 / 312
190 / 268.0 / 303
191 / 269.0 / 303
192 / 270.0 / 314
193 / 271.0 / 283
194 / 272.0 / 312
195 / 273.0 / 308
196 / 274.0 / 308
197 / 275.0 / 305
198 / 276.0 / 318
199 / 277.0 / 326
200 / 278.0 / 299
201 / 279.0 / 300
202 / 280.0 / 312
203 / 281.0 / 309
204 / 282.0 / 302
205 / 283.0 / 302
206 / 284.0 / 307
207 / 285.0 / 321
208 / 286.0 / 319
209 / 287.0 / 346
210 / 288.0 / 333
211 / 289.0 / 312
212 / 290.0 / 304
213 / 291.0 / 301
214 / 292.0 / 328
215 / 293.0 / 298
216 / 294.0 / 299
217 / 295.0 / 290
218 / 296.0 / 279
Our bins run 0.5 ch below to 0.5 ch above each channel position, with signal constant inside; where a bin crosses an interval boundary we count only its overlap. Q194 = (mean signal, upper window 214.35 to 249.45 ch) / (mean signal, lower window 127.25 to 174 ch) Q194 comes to 1.27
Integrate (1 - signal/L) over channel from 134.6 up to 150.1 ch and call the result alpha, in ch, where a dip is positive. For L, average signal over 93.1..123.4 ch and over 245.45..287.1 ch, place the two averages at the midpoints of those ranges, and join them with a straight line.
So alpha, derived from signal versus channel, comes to 1.73 ch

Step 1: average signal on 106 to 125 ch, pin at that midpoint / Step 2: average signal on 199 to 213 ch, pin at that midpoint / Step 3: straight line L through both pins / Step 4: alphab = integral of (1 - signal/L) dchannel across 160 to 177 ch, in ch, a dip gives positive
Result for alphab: 2.36 ch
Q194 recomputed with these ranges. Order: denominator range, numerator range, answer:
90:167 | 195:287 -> 1.16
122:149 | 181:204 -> 1.16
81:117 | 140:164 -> 0.69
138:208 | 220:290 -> 1.10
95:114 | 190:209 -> 1.12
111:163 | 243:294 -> 1.16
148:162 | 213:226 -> 1.80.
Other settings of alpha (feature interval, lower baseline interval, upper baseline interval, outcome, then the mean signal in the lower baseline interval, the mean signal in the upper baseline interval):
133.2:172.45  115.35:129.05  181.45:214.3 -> 9.5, 300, 327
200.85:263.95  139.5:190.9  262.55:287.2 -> -3.9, 263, 309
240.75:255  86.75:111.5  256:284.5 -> 0.7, 296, 302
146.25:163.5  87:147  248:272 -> 6.2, 292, 288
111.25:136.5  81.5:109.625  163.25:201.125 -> 0.5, 299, 315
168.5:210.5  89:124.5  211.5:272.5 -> -3.6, 293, 305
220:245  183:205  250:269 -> -1.3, 328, 286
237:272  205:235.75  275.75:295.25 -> 2.6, 322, 311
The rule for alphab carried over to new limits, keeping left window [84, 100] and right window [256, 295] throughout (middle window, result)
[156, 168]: 3.9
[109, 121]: 0.7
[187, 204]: -1.2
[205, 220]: -0.8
